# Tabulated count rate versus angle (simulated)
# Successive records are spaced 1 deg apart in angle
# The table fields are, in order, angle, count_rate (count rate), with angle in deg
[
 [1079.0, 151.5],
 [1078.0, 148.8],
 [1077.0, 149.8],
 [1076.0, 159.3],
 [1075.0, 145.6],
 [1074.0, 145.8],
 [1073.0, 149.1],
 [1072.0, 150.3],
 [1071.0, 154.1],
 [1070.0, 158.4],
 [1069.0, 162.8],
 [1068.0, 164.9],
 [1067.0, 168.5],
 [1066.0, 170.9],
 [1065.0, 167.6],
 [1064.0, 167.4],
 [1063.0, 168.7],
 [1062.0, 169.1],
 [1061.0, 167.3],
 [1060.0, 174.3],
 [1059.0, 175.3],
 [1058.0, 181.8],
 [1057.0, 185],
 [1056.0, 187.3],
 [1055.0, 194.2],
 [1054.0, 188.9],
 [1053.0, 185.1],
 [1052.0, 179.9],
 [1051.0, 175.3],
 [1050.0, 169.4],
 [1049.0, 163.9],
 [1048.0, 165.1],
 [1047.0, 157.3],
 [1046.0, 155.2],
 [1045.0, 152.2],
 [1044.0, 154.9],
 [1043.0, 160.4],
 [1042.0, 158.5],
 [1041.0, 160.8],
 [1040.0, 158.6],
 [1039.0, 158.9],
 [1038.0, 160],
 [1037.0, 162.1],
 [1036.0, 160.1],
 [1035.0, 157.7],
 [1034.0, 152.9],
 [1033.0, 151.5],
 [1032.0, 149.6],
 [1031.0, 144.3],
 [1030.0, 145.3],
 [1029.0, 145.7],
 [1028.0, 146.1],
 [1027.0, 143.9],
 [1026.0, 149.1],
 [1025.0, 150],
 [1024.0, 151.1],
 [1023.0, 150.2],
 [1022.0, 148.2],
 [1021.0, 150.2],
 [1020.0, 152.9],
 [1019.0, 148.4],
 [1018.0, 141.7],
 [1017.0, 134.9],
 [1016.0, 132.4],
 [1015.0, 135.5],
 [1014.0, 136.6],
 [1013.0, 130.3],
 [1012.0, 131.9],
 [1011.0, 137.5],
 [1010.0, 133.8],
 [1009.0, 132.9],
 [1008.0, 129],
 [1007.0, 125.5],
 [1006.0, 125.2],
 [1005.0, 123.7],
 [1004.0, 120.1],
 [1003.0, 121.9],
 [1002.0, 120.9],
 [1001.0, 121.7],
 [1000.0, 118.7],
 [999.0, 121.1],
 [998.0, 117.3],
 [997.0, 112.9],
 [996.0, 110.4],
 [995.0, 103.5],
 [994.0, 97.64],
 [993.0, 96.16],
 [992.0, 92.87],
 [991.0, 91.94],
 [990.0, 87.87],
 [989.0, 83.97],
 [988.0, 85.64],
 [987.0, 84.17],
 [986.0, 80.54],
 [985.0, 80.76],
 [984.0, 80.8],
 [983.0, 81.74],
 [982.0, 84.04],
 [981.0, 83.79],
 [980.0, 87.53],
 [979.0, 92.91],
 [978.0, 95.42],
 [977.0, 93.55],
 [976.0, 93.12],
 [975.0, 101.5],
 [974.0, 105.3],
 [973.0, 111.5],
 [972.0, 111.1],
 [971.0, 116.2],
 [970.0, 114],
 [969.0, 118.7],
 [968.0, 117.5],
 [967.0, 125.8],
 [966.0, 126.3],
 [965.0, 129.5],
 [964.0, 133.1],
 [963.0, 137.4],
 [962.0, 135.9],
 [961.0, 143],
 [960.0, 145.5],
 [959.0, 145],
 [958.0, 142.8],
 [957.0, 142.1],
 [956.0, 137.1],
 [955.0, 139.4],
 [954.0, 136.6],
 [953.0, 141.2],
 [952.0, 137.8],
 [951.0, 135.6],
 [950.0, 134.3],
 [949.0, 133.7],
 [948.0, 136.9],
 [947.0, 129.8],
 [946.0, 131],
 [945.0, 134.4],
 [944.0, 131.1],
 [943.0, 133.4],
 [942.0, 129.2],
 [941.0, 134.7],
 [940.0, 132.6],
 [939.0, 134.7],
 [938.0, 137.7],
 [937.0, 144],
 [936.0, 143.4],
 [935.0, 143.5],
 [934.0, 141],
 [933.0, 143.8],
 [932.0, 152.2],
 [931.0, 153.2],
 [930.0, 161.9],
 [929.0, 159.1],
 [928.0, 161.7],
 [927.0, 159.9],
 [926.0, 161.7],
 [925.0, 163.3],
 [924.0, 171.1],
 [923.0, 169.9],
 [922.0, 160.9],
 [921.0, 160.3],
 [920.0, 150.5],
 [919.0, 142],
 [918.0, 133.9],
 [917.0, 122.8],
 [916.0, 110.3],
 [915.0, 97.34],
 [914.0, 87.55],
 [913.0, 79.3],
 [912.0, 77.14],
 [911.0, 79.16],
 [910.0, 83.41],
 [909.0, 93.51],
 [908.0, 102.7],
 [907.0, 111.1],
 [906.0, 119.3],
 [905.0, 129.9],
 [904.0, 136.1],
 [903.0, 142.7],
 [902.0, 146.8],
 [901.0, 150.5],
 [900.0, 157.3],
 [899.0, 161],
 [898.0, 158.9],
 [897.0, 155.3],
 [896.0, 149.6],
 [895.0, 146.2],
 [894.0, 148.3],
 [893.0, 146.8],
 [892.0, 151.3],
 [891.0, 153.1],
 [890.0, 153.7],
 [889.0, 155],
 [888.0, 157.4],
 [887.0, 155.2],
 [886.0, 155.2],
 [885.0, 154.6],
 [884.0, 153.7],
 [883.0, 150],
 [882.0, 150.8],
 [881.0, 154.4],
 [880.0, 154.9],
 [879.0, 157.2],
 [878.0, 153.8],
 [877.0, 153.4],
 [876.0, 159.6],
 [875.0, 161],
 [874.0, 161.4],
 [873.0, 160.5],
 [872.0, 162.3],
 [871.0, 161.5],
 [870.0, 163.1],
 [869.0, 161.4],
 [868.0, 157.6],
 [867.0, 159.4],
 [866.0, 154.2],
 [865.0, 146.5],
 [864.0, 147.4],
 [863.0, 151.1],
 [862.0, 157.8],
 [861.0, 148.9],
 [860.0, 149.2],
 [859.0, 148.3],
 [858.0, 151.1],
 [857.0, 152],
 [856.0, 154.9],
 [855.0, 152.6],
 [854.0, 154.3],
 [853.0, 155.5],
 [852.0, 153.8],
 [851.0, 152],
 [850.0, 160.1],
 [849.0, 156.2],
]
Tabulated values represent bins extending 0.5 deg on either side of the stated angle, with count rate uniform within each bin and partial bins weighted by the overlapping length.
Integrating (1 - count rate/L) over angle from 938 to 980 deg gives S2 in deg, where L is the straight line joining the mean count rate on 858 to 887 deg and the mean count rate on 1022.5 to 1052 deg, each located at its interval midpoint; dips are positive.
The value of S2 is 7.85 deg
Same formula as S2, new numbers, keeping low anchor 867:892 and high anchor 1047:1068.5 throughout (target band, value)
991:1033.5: 9.7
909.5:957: 7.7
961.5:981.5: 6.5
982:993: 5.4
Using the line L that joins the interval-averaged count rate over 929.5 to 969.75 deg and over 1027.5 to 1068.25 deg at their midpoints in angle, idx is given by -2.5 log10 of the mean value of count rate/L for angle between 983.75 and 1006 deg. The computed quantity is 0.41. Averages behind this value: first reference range 137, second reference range 165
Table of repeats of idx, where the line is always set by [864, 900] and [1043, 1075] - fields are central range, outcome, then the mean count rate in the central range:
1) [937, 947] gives 0.19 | 134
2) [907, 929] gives 0.23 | 127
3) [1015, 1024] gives 0.14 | 145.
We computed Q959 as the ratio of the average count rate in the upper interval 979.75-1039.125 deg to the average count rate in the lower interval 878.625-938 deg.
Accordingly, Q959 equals 0.9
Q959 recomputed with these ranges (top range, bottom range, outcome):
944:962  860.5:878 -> 0.88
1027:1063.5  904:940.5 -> 1.24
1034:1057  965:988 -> 1.67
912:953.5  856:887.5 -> 0.90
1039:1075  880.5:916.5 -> 1.25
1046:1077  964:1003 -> 1.63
